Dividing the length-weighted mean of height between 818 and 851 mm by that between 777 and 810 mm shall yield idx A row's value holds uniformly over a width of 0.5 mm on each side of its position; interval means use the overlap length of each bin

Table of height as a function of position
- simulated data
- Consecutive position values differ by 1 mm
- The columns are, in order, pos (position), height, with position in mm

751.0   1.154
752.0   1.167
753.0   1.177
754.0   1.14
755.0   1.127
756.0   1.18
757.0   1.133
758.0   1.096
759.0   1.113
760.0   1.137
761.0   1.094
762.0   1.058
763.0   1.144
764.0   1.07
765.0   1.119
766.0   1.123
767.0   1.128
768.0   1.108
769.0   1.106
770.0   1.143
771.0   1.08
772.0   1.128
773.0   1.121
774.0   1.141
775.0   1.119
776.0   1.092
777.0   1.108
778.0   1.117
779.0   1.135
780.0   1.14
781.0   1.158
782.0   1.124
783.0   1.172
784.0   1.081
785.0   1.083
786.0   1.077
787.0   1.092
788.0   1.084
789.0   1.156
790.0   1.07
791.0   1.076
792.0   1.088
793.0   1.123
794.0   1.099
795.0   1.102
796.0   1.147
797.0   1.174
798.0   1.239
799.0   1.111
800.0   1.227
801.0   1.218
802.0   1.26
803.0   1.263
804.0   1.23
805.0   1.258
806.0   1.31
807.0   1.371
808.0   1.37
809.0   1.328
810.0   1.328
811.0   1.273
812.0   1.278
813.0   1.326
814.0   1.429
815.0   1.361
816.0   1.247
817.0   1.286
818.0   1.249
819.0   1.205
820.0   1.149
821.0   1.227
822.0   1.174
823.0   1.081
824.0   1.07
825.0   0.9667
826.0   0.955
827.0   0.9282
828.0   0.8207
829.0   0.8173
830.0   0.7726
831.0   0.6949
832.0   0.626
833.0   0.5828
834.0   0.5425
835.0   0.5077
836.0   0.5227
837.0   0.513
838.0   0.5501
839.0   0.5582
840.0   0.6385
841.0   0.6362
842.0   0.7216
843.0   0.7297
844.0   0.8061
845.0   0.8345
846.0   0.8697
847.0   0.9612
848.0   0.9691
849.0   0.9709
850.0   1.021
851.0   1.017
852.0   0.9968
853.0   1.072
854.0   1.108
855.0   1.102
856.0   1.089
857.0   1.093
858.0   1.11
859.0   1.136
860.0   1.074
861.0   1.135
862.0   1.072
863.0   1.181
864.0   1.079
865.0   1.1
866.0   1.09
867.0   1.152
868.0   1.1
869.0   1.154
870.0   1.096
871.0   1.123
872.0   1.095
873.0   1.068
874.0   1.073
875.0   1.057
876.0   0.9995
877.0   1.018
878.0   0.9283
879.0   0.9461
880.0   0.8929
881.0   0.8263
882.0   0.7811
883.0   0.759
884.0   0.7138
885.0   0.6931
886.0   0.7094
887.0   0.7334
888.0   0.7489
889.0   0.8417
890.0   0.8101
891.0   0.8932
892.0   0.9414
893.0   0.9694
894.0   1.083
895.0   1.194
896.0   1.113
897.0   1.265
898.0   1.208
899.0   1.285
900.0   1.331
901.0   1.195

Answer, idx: 0.71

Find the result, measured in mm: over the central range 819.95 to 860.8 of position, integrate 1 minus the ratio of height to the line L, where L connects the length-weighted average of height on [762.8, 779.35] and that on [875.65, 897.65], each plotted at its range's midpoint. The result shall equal 4.5 mm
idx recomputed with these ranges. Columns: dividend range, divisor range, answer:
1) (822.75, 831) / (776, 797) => 0.82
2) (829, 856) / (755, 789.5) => 0.71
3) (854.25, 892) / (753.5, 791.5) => 0.88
